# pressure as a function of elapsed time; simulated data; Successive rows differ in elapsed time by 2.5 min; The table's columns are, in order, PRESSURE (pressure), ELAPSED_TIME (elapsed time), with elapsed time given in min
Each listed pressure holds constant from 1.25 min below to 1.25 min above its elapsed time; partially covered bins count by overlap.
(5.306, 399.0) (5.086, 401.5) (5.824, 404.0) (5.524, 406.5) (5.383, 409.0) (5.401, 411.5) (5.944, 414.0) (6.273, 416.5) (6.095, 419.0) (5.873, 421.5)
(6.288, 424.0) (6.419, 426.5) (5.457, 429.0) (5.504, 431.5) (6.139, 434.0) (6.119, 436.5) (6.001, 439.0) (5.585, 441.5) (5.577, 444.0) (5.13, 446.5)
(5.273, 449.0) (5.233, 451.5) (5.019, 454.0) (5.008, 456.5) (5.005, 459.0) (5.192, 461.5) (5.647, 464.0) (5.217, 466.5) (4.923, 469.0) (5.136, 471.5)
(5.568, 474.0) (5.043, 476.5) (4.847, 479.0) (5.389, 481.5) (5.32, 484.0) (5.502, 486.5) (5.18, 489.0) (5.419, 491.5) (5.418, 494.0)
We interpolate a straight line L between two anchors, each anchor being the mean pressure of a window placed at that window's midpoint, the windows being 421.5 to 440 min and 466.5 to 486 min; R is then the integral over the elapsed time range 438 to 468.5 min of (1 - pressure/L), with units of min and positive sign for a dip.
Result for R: 1.5 min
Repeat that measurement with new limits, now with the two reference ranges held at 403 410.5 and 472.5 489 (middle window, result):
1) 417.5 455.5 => -1.86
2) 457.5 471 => 0.36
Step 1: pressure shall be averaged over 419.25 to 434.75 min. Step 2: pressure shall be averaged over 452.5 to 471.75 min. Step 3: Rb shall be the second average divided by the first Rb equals 0.9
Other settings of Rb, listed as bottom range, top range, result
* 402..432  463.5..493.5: 0.90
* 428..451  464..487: 0.93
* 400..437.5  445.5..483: 0.89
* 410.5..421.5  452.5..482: 0.87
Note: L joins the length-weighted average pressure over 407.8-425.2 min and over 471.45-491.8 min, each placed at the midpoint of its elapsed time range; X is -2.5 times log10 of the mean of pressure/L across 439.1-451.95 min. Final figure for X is 0.04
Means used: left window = 5.89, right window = 5.27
